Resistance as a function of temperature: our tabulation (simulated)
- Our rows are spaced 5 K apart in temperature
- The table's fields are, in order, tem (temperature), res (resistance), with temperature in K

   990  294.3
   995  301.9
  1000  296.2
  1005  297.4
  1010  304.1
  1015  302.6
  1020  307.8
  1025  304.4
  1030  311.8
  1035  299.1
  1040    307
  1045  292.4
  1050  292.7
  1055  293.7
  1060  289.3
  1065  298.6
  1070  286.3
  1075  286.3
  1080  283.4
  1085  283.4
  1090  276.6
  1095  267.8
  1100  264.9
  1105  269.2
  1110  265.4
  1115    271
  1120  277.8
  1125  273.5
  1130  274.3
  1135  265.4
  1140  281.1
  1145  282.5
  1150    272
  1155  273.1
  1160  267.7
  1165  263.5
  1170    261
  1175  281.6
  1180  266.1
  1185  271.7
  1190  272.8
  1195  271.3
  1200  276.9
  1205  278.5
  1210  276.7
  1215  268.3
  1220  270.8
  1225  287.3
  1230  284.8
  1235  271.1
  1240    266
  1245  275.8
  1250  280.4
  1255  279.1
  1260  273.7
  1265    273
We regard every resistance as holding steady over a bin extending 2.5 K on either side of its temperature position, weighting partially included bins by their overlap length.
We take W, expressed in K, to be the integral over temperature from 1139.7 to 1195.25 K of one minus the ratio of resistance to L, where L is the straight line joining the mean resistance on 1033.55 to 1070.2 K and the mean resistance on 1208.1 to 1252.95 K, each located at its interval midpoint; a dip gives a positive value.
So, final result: 2.1 K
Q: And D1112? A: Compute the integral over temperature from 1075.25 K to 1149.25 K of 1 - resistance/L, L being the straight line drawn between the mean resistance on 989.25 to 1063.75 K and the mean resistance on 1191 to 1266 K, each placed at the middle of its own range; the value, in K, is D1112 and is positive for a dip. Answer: 3.9 K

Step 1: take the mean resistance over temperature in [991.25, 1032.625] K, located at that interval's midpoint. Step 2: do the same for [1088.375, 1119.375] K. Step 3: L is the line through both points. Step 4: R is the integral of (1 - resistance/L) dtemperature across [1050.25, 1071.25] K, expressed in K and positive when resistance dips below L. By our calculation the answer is -0.5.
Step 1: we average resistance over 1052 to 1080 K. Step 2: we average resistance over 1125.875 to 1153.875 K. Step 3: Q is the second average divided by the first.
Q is 0.95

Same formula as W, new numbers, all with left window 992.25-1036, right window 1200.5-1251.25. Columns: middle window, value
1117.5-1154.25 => 1.6 K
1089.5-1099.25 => 0.8 K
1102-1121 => 1.3 K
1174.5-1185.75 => 0.4 K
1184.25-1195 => 0.3 K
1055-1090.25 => 1.0 K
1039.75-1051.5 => 0.1 K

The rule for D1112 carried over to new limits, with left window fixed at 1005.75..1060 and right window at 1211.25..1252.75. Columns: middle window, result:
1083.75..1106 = 1.6 K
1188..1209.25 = 0.4 K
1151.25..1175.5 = 1.3 K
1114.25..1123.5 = 0.5 K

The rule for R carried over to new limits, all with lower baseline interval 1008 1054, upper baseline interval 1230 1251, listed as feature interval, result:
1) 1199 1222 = 0.3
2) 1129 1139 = 0.6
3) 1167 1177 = 0.5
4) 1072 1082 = 0.4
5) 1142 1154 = 0.4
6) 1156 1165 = 0.6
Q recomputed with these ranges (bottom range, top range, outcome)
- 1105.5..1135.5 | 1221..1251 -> 1.02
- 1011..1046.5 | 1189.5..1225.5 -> 0.90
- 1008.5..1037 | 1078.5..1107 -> 0.90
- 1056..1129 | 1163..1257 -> 0.98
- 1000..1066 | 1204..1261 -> 0.92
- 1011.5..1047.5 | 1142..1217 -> 0.90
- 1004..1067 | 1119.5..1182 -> 0.91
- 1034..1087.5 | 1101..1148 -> 0.94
